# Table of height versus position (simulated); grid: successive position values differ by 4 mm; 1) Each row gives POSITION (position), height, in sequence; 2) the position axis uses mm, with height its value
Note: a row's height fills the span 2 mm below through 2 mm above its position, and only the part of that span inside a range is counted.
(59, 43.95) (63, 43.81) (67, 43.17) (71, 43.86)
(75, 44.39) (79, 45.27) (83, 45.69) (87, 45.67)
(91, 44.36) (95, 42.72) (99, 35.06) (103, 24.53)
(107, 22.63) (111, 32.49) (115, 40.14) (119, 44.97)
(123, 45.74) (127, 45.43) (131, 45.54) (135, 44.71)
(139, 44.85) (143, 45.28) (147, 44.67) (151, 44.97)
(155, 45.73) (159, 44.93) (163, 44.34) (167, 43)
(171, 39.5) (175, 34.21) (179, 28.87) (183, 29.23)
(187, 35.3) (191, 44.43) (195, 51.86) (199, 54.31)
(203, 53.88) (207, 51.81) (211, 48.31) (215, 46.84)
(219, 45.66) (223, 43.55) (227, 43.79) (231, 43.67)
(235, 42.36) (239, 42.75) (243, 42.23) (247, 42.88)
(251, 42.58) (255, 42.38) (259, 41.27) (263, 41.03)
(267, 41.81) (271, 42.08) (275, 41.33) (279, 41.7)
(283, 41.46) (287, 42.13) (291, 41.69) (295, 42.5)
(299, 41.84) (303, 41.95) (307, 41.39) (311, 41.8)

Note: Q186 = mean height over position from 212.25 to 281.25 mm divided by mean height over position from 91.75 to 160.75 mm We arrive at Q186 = 1.05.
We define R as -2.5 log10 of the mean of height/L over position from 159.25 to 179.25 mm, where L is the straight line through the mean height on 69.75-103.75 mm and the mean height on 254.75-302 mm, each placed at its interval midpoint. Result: 0.065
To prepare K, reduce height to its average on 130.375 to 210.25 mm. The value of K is 43.6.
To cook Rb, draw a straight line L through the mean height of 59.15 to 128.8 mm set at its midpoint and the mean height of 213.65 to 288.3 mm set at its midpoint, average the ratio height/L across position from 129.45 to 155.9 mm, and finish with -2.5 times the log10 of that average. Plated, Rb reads -0.10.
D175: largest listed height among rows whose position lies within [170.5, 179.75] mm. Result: 39.5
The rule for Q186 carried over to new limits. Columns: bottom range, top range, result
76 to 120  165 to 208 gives 1.10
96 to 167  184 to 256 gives 1.10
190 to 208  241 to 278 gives 0.81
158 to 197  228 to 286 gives 1.07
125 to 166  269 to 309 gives 0.93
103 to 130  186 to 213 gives 1.30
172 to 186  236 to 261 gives 1.34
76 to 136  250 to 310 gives 1.04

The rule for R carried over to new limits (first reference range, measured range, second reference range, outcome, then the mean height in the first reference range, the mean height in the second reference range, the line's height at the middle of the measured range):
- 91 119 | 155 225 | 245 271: -0.13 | 34.6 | 42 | 38.7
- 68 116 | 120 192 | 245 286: -0.05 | 39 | 41.9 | 40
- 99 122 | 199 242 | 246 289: -0.18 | 33.7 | 41.9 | 39.4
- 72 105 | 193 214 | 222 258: -0.22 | 41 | 42.8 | 42.4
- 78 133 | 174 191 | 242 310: 0.22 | 39.9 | 41.9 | 40.8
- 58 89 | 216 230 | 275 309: -0.05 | 44.5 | 41.8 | 42.7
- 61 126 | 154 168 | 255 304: -0.09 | 40.4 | 41.8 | 40.9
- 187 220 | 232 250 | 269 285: 0.06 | 48.9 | 41.6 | 45.2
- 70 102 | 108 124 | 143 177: 0.09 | 42.8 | 42.8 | 42.8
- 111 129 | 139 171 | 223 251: -0.04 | 42.8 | 43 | 42.8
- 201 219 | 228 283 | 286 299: 0.08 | 49.7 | 42.1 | 45.5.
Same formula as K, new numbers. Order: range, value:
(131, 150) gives 45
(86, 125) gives 37.6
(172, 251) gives 43.4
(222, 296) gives 42.3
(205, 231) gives 46.4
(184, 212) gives 47.9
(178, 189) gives 31.3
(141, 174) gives 43.8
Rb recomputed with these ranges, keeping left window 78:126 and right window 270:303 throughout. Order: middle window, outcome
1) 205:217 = -0.20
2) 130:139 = -0.14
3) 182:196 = 0.01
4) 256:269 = 0.00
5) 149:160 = -0.14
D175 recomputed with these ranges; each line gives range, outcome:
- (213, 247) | 46.84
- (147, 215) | 54.31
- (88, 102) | 44.36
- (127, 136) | 45.54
